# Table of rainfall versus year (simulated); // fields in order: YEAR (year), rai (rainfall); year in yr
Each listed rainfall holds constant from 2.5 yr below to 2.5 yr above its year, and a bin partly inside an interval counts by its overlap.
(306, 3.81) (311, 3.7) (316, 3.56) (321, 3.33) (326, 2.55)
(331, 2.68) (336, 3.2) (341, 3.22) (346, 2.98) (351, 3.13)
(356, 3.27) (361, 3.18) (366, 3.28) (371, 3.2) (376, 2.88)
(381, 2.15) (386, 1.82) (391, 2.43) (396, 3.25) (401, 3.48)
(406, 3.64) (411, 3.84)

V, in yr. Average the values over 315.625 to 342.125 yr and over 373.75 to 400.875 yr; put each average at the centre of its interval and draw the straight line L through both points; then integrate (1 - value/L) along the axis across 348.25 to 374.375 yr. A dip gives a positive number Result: -3.8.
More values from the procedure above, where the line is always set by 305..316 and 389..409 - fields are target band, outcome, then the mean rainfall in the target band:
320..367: 6.1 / 3.07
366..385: 3.5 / 2.74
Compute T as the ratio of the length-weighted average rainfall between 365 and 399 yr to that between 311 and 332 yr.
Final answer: 0.9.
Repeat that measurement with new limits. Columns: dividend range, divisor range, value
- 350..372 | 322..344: 1.09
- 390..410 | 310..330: 1.03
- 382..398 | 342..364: 0.78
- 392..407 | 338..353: 1.07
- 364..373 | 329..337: 1.11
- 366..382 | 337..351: 0.93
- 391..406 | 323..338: 1.16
